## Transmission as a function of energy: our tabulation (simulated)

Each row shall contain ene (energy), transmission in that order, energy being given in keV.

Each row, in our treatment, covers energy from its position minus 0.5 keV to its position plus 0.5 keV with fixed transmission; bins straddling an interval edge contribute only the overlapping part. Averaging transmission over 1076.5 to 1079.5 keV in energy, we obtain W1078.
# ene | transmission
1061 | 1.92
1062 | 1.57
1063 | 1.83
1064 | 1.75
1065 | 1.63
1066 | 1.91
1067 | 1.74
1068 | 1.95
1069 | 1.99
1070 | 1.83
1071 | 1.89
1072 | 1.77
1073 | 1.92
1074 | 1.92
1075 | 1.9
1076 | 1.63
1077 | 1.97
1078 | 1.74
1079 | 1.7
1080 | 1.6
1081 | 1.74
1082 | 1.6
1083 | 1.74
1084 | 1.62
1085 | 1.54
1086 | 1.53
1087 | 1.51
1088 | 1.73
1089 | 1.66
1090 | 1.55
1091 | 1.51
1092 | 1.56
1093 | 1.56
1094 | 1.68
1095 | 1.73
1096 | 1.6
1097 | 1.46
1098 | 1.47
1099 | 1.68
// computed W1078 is 1.8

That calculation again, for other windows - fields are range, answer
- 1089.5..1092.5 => 1.54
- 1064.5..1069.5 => 1.84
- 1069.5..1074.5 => 1.87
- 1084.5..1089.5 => 1.59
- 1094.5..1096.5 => 1.67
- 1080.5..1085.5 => 1.65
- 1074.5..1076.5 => 1.76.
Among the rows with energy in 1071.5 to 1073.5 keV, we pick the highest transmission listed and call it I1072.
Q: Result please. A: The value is 1.92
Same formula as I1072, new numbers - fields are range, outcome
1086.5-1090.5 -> 1.73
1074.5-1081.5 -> 1.97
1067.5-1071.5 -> 1.99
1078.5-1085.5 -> 1.74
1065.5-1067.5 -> 1.91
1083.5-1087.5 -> 1.62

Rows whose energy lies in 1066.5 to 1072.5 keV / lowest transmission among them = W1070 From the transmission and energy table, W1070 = 1.74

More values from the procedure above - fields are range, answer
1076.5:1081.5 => 1.6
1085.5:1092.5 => 1.51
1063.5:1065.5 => 1.63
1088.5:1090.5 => 1.55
